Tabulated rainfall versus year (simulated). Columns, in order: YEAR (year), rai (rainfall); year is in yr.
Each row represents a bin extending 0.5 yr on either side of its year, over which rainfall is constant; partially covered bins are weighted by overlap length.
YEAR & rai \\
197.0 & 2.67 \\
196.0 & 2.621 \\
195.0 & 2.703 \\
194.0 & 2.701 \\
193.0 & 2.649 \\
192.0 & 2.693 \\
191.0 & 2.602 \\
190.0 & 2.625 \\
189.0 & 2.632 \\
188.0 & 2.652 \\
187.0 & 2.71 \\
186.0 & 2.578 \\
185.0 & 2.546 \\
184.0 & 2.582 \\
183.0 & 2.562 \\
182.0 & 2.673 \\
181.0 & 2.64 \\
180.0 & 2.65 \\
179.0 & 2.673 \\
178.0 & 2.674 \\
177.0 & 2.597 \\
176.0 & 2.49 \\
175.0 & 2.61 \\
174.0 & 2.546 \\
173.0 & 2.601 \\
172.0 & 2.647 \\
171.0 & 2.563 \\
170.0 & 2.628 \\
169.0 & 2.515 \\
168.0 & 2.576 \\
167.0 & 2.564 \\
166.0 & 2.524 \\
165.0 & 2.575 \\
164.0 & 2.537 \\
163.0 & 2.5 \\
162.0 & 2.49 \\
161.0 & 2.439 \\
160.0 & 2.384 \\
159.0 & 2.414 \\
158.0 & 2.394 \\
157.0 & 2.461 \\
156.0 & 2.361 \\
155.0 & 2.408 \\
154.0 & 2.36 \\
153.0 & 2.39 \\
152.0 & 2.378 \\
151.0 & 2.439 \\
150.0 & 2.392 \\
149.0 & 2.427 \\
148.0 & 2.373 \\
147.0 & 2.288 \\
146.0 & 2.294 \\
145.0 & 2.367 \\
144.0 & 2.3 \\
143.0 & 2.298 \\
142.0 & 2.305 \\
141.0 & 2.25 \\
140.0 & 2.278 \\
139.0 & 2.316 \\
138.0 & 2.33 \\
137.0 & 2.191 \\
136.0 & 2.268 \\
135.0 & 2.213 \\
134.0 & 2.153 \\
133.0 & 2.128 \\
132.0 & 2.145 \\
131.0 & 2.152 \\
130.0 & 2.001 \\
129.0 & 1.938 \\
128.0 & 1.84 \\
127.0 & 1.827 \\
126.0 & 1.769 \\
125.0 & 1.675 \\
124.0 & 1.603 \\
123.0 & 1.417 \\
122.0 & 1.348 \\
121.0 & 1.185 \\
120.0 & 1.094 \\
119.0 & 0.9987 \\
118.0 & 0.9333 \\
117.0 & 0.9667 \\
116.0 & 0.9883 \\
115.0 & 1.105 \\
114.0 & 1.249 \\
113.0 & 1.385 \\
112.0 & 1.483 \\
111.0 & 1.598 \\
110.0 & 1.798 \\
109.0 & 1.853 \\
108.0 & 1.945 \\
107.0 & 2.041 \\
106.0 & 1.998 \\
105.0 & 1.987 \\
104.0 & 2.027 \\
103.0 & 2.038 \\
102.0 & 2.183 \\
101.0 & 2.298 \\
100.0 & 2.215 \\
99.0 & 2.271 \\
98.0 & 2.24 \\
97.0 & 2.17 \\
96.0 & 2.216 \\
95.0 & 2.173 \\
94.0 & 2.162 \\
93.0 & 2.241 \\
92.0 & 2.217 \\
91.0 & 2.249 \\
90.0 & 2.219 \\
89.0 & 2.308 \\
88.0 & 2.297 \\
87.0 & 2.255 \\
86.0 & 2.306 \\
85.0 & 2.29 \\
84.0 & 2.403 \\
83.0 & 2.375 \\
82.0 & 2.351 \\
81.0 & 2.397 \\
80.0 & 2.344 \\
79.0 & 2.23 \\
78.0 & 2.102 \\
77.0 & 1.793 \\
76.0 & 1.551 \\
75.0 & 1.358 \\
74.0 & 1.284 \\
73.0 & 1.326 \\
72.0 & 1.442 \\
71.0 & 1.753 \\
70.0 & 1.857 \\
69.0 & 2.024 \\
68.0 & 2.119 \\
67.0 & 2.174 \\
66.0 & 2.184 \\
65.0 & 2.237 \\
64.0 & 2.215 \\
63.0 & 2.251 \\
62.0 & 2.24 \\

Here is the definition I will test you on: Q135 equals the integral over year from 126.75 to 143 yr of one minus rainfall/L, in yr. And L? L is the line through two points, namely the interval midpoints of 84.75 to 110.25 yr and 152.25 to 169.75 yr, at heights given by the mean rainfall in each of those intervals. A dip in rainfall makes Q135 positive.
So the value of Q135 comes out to 1.3 yr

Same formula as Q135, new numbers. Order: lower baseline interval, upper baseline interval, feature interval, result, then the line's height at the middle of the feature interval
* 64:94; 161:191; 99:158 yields 9.7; 2.33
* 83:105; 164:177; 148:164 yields 0.6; 2.5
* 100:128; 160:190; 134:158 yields -2.5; 2.12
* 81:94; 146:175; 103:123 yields 7.4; 2.35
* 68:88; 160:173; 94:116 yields 2.5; 2.15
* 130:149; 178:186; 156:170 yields -0.2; 2.46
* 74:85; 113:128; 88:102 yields -3.6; 1.78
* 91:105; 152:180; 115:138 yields 6.5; 2.32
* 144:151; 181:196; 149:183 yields -0.5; 2.48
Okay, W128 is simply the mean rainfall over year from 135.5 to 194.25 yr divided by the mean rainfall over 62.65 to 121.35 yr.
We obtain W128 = 1.30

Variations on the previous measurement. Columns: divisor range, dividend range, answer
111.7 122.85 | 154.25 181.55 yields 2.18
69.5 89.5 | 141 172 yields 1.22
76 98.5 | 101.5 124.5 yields 0.69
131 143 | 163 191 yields 1.16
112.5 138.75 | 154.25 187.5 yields 1.54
